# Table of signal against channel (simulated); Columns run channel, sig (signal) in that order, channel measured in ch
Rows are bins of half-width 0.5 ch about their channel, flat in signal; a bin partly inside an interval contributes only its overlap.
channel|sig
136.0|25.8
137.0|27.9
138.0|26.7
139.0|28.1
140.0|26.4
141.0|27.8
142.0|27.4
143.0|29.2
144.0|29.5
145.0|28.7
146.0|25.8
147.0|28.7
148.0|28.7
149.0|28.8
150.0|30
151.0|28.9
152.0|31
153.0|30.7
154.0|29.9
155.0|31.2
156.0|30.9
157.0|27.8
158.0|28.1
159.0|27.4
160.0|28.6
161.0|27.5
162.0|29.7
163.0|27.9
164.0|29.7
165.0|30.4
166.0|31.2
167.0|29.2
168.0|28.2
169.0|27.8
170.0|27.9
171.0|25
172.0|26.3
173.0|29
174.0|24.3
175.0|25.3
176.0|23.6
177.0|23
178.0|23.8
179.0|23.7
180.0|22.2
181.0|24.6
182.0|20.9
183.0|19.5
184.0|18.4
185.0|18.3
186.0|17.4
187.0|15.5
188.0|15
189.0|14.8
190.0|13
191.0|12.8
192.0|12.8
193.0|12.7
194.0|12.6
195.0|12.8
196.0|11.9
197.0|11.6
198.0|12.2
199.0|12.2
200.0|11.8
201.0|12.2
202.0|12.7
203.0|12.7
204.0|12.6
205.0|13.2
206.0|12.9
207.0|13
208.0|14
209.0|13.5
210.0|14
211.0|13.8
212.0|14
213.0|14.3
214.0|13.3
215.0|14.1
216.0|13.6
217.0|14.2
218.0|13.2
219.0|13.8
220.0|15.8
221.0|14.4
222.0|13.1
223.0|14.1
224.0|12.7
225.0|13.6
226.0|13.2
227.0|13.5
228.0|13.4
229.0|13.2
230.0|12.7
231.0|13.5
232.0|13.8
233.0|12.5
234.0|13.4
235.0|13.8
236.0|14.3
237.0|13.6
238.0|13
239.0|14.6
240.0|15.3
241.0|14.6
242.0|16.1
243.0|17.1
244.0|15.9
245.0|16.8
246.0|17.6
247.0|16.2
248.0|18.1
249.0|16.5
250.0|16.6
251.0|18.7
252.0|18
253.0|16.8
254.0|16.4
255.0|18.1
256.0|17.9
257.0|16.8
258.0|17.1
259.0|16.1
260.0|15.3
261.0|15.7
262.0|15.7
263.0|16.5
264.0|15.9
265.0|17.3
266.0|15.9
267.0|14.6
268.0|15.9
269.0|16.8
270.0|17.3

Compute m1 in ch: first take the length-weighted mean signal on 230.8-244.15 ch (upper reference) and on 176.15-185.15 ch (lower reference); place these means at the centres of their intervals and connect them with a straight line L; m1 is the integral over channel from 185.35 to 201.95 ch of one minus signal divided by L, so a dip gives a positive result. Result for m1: 5.7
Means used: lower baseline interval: 21.8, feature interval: 13.2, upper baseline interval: 14.4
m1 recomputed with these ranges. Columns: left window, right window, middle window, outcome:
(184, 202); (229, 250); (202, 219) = 0.7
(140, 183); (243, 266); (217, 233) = 5.2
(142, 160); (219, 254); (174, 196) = 5.1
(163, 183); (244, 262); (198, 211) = 5.5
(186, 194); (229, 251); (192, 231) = 3.3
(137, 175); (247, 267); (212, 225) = 4.5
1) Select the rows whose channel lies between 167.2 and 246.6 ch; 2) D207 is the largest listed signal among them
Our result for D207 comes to 29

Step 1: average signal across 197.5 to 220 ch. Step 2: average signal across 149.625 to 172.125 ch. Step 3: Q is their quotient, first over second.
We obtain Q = 0.46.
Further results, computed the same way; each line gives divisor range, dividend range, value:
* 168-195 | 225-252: 0.73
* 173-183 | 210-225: 0.59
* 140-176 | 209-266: 0.53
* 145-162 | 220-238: 0.47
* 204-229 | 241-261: 1.23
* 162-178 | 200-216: 0.49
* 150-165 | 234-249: 0.53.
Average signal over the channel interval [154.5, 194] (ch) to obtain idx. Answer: 23.6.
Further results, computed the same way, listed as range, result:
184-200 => 13.8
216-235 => 13.6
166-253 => 16.4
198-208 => 12.6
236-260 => 16.4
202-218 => 13.5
